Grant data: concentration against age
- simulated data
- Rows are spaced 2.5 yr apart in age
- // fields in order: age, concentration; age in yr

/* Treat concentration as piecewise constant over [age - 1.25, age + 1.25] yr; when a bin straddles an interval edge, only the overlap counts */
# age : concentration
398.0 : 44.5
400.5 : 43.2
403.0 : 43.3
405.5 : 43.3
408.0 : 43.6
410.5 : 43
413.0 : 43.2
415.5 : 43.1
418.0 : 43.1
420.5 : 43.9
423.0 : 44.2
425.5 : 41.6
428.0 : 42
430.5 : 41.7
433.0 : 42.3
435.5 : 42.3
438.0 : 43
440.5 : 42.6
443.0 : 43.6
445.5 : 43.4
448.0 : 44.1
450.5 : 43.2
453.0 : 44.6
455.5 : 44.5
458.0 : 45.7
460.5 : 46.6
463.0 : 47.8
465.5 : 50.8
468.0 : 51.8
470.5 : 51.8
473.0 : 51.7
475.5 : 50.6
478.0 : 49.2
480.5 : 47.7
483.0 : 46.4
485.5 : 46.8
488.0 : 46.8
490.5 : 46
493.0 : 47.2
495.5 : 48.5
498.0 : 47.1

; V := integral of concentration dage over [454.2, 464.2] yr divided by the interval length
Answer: 46.1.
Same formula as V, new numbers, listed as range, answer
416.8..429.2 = 43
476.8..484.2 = 47.8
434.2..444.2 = 42.9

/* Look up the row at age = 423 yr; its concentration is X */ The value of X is 44.2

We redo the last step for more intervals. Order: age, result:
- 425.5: 41.6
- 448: 44.1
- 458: 45.7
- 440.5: 42.6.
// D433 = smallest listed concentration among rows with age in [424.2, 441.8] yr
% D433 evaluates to 41.6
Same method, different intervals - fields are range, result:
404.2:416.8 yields 43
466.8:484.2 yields 46.4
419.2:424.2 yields 43.9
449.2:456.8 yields 43.2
